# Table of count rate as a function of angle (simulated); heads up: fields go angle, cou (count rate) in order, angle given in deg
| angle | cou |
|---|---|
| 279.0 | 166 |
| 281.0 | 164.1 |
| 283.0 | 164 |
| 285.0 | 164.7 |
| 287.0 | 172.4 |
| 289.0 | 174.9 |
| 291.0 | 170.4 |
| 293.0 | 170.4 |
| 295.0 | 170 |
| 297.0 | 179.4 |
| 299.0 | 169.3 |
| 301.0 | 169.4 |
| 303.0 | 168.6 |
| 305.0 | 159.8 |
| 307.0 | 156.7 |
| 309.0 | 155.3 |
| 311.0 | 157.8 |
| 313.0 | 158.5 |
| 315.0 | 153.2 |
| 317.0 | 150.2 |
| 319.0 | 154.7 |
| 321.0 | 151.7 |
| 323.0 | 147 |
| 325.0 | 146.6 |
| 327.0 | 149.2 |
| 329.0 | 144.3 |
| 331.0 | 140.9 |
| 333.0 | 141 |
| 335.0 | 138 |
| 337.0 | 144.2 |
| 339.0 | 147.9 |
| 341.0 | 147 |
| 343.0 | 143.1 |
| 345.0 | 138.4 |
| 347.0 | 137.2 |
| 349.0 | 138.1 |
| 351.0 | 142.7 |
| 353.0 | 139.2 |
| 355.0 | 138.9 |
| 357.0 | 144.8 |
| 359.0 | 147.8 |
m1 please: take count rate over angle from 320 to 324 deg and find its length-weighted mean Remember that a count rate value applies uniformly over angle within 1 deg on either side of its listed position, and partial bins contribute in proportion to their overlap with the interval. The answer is 149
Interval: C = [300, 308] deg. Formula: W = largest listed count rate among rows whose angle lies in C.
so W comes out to 169.4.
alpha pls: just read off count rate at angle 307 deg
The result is 156.7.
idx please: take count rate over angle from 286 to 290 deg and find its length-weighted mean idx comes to 174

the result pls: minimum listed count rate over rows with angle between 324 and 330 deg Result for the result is 144.3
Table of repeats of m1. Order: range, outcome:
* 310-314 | 158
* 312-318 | 154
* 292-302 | 172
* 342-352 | 140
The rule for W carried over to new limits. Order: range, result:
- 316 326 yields 154.7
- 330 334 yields 141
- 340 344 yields 147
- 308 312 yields 157.8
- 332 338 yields 144.2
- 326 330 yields 149.2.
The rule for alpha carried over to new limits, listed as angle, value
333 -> 141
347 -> 137.2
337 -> 144.2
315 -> 153.2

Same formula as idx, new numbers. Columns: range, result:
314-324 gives 151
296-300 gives 174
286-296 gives 172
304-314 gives 158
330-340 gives 142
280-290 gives 168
